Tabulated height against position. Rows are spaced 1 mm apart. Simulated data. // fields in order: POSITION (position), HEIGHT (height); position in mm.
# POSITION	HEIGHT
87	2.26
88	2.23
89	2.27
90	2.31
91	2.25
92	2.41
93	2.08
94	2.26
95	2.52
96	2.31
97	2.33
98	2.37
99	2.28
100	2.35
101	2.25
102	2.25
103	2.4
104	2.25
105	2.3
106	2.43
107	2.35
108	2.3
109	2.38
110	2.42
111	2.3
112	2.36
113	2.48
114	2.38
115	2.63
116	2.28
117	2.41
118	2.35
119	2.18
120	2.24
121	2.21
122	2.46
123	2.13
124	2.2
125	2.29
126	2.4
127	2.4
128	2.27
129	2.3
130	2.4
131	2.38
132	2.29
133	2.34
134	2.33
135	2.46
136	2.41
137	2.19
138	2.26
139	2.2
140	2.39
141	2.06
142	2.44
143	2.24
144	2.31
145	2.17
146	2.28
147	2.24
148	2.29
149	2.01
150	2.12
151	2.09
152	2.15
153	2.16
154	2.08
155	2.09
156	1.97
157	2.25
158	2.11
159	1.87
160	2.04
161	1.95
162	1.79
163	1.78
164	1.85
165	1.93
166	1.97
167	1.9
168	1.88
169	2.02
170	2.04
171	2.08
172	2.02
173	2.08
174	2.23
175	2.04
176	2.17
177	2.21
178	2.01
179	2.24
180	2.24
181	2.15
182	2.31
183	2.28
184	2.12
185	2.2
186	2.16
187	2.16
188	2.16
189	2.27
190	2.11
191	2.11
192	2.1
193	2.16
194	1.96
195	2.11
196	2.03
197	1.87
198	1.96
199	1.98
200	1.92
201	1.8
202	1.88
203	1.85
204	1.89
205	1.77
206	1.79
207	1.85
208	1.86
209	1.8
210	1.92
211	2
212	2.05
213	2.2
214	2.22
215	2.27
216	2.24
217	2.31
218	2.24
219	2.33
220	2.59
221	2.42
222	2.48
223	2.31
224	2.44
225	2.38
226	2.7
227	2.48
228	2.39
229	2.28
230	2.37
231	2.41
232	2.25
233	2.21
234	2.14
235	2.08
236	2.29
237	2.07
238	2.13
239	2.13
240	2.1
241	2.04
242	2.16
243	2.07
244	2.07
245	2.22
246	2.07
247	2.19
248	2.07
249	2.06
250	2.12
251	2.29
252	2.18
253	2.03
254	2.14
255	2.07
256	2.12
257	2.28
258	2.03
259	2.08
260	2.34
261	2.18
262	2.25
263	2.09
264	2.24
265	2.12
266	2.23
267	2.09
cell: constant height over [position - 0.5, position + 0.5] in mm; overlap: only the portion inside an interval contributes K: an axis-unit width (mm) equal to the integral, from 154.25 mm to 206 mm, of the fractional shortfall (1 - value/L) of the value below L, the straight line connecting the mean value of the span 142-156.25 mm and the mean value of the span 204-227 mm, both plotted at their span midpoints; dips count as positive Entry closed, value 3.3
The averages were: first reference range 2.17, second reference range 2.19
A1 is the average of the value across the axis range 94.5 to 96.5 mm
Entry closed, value 2.42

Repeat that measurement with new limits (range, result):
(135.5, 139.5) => 2.26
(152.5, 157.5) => 2.11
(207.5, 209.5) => 1.83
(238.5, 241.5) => 2.09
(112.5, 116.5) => 2.44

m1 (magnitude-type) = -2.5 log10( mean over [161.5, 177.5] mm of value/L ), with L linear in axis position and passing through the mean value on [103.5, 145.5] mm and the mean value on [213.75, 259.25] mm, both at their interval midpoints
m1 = 0.15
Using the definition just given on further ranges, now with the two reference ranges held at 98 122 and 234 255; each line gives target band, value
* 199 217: 0.112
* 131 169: 0.071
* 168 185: 0.050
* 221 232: -0.125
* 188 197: 0.057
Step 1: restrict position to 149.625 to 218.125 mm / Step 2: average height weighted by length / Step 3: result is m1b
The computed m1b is 2.05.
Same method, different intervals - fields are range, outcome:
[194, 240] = 2.15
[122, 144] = 2.31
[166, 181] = 2.08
